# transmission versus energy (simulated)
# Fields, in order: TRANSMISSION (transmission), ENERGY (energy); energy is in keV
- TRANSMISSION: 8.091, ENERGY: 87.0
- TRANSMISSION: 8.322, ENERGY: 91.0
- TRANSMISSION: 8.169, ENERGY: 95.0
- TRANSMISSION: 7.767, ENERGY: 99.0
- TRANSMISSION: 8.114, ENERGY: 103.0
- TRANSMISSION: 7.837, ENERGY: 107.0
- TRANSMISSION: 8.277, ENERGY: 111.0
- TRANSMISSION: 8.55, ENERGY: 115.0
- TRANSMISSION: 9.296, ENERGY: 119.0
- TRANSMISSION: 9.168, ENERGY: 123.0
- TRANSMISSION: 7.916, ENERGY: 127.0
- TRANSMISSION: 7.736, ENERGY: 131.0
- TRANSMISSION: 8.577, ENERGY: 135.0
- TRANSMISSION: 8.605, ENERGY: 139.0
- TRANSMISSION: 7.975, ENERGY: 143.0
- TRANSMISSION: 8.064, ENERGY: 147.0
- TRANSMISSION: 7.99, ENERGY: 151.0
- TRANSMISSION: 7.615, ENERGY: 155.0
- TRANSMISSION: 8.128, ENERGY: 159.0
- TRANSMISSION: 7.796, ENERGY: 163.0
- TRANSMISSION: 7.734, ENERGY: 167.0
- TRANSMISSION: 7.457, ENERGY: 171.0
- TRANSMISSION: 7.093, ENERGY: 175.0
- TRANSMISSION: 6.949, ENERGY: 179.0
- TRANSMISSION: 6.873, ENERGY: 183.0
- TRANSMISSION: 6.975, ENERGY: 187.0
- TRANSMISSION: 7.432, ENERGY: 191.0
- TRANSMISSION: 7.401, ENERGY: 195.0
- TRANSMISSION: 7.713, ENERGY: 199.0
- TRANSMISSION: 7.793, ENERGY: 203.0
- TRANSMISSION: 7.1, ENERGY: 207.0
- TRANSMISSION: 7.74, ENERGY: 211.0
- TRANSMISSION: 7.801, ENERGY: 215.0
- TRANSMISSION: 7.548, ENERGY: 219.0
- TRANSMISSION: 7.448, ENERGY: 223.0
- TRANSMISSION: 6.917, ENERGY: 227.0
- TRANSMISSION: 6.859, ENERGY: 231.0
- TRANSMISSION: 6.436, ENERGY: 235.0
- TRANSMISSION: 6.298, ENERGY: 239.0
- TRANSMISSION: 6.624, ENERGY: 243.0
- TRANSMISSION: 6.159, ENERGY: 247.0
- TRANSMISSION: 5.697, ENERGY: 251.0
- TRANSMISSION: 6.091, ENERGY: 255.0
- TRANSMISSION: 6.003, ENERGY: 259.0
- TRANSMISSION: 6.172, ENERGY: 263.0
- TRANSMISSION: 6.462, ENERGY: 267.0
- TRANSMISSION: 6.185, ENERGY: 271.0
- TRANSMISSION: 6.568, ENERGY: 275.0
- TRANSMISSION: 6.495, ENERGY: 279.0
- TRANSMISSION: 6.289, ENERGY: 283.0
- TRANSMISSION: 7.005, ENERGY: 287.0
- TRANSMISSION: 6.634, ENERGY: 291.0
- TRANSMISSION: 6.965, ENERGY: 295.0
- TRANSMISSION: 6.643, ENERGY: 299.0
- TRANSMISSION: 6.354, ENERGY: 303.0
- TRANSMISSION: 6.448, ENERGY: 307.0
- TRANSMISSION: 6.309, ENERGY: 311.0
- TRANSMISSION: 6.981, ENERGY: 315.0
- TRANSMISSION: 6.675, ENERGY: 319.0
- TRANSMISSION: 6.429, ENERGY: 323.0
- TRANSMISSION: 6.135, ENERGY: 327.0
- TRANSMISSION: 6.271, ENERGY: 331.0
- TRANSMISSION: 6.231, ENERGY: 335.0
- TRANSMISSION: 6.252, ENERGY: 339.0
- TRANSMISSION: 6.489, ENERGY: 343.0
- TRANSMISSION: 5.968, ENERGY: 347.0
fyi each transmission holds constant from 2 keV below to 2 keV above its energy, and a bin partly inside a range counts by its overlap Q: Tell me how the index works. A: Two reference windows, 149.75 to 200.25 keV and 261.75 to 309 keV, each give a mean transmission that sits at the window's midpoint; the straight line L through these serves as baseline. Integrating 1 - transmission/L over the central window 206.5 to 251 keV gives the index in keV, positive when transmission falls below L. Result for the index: 0.5 keV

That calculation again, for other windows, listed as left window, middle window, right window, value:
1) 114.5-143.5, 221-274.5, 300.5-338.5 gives 5.9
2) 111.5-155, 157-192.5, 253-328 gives 2.1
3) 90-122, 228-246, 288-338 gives 1.6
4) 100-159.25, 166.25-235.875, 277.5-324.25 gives 2.4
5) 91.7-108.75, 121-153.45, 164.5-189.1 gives -2.7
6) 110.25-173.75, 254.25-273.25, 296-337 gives 2.1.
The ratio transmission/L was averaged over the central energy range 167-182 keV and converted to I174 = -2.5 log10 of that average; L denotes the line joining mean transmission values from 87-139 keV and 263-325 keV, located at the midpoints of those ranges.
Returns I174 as 0.07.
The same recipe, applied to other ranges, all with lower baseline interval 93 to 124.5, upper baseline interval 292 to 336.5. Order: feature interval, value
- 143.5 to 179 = 0.029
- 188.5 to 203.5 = 0.006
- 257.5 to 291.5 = 0.072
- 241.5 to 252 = 0.153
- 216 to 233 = 0.015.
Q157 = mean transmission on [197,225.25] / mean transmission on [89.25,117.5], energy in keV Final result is 0.93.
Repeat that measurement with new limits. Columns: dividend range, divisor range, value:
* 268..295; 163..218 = 0.89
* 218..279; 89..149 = 0.78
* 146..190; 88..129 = 0.90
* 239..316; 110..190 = 0.81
